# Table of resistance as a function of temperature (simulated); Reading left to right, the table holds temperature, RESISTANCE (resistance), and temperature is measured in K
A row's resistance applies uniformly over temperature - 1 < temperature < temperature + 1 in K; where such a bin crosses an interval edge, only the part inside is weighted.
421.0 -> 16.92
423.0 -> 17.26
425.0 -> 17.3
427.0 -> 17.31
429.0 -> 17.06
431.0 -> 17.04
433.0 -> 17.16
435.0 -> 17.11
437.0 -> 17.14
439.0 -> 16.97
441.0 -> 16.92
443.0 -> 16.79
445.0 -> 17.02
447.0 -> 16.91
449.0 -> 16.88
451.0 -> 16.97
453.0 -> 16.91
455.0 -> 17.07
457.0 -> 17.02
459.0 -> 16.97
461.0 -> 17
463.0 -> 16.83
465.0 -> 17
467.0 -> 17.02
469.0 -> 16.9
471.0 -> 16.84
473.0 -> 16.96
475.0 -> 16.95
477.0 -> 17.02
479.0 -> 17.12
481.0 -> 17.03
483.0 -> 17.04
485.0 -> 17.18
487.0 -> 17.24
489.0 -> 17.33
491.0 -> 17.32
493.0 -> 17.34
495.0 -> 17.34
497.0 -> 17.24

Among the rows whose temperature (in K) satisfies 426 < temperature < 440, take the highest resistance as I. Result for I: 17.31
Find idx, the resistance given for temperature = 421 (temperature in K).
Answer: 16.92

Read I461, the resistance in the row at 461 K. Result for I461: 17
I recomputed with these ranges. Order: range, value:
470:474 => 16.96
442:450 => 17.02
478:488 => 17.24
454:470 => 17.07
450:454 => 16.97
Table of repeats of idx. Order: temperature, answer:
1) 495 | 17.34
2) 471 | 16.84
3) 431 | 17.04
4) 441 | 16.92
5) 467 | 17.02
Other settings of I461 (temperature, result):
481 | 17.03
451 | 16.97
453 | 16.91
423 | 17.26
